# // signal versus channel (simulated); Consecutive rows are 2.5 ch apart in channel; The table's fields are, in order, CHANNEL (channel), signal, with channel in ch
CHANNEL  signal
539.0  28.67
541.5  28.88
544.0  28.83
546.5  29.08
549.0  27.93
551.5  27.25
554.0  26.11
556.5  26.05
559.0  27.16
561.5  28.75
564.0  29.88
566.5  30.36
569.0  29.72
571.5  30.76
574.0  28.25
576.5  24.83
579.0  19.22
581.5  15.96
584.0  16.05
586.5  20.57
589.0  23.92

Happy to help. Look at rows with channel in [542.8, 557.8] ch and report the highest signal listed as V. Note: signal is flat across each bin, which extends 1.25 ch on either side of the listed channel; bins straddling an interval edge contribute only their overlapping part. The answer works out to 29.08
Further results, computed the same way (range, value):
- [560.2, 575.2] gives 30.76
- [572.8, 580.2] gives 28.25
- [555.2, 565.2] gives 29.88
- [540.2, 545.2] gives 28.88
